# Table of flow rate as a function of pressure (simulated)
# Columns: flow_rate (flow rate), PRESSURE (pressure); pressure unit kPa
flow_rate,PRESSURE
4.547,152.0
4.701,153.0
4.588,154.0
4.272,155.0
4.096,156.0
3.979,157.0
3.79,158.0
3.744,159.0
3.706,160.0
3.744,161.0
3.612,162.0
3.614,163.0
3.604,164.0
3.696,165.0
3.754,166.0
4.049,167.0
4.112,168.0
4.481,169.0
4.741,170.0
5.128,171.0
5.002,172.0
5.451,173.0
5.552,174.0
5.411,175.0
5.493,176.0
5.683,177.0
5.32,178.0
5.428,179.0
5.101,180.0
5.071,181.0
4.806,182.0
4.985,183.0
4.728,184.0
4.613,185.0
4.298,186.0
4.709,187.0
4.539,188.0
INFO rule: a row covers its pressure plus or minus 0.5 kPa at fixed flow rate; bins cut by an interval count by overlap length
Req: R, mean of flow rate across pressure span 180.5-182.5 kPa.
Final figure 4.94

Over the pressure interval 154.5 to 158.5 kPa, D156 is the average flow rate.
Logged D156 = 4.03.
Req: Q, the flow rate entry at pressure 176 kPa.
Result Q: 5.493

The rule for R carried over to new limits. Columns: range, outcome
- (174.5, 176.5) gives 5.45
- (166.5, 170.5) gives 4.35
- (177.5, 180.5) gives 5.28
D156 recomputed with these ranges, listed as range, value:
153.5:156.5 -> 4.32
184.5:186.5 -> 4.46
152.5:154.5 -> 4.64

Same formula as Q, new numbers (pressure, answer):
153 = 4.701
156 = 4.096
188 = 4.539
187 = 4.709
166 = 3.754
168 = 4.112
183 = 4.985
